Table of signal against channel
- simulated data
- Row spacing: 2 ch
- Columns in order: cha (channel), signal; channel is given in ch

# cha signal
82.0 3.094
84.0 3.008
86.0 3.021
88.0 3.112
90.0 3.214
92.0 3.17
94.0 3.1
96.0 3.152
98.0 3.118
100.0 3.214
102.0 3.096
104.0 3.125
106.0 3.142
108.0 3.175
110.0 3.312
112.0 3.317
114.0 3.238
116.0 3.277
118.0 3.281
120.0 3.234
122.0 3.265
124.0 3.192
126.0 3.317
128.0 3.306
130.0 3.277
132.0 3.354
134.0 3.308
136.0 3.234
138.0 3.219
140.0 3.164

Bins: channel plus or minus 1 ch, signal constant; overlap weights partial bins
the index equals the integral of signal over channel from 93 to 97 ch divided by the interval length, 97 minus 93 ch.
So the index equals 3.13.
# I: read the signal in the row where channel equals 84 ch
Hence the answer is 3.008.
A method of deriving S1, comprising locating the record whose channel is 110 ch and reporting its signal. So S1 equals 3.312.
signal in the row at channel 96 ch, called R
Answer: 3.152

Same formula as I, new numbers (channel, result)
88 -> 3.112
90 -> 3.214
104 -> 3.125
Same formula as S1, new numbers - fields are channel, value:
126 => 3.317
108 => 3.175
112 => 3.317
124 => 3.192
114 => 3.238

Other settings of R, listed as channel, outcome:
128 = 3.306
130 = 3.277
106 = 3.142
